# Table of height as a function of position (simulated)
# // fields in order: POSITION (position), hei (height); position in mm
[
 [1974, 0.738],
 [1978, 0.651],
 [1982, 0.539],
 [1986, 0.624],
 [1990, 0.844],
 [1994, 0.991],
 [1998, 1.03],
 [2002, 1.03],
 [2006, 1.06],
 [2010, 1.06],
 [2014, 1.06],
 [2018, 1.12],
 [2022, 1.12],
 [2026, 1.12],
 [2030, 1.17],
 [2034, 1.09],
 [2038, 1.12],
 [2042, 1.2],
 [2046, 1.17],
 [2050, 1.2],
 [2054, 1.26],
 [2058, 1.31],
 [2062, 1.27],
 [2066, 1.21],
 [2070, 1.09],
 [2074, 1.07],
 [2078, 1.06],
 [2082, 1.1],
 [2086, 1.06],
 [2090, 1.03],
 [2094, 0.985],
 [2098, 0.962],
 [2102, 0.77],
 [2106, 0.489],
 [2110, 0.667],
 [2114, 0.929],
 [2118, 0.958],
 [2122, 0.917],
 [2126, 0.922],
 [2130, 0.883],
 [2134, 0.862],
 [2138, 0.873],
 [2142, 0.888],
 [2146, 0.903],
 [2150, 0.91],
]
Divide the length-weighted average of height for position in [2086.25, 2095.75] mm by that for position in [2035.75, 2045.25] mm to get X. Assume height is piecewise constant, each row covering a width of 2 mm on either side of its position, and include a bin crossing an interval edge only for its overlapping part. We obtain 0.88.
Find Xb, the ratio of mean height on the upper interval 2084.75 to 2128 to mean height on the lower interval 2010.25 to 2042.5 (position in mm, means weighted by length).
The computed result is 0.8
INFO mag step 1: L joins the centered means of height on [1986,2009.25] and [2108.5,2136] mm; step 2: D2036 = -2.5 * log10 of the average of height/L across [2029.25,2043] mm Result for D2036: -0.21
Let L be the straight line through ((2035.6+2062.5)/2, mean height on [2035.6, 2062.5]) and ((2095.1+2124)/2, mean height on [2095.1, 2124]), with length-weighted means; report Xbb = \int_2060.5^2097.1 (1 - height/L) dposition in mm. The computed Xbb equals -2.57 mm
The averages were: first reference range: 1.21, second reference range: 0.818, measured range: 1.09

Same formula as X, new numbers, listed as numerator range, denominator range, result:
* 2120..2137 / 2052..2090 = 0.78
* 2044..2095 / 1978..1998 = 1.49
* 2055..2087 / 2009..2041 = 1.04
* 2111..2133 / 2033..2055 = 0.77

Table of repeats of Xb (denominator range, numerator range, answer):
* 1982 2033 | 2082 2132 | 0.89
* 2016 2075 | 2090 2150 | 0.74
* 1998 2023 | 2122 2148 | 0.83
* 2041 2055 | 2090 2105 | 0.74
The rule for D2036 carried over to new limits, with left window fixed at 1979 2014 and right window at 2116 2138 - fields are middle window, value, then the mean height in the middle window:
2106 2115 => 0.26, 0.715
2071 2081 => -0.19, 1.07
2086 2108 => 0.05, 0.867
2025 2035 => -0.25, 1.13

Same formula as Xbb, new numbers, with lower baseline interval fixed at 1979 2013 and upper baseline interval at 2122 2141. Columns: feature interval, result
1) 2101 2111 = 2.96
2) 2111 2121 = -0.27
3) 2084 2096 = -1.81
